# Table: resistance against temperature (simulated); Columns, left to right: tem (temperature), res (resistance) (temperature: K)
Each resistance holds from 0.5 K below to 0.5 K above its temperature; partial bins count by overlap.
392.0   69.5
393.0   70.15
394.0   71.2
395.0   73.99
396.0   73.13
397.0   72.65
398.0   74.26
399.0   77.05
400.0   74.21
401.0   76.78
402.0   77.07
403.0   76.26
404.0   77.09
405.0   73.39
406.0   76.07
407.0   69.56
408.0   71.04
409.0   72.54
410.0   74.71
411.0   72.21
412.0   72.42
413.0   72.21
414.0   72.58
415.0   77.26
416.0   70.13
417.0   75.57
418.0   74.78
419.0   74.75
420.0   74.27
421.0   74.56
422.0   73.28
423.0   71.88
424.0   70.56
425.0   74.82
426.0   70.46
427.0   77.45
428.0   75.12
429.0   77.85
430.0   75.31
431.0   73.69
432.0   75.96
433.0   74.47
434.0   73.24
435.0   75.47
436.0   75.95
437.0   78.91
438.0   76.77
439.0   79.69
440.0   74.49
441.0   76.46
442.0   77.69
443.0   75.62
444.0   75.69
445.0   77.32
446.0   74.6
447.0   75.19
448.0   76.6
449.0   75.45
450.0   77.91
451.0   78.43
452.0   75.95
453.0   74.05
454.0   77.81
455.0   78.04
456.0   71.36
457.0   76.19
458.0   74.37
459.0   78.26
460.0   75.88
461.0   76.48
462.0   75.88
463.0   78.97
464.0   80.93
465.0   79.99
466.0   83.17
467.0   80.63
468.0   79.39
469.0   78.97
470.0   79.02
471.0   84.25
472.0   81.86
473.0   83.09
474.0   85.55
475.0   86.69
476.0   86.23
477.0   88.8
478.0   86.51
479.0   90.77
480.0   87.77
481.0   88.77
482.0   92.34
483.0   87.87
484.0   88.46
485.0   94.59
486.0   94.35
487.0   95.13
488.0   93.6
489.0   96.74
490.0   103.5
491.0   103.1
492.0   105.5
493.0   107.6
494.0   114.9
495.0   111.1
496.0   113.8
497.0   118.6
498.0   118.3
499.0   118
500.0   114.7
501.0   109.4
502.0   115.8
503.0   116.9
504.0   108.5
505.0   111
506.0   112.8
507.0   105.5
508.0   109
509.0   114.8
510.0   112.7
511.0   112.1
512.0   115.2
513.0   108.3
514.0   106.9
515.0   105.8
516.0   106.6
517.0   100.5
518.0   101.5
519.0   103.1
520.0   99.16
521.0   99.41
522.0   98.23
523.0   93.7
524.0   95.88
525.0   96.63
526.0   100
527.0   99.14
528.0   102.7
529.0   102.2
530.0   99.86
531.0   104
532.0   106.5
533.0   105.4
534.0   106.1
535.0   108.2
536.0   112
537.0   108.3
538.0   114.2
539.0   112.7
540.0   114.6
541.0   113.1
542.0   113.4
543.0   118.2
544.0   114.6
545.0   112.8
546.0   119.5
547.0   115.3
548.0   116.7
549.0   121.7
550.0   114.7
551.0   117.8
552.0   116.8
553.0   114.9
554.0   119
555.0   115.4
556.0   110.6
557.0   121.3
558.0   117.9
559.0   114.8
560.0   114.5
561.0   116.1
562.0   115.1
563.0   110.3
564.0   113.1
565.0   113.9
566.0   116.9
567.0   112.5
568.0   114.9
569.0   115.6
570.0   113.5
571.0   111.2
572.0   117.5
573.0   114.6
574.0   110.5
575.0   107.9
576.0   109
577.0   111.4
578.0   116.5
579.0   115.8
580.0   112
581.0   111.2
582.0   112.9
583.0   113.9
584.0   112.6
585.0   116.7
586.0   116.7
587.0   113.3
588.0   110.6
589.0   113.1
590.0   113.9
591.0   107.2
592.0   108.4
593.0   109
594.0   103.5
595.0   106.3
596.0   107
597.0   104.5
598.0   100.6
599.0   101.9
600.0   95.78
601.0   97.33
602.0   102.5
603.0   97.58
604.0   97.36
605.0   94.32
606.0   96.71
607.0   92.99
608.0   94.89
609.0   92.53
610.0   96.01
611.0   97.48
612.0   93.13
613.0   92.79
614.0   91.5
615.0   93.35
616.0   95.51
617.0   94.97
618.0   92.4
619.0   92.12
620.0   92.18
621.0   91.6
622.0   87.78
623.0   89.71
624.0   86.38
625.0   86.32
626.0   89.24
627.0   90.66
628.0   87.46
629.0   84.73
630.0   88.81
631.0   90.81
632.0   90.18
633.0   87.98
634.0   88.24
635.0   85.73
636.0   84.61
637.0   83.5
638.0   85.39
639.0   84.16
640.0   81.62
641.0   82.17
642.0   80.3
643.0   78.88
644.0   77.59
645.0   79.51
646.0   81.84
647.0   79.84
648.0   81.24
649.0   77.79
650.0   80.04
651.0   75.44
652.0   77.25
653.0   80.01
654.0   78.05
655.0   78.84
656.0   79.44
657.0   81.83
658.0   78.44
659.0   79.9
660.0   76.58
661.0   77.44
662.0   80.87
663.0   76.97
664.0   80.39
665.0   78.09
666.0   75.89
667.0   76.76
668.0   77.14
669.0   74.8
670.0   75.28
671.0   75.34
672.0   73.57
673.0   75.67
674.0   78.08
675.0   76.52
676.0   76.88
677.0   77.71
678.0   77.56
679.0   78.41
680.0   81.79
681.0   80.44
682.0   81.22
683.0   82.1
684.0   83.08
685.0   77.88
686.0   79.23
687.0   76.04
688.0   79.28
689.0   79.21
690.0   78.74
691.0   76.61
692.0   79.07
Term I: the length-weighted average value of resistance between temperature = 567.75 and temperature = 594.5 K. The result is 112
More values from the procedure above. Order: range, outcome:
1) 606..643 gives 89.4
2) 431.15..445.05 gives 76.2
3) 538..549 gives 115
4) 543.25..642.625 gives 103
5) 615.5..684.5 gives 82.2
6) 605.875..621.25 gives 93.7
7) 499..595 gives 111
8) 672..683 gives 78.4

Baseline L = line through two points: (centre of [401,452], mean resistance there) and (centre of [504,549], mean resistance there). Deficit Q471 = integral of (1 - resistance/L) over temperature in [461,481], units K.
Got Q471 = 1.4 K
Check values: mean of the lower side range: 74.9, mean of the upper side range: 108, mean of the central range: 83.1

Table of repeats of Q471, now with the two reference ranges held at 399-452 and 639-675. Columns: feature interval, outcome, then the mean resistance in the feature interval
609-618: -1.9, 94.1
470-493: -4.7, 91.3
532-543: -4.9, 111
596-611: -3.9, 97.8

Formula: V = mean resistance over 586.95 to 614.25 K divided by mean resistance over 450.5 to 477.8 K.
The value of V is 1.27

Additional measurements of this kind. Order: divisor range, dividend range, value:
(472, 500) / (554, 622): 1.09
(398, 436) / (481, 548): 1.43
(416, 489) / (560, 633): 1.30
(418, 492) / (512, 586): 1.37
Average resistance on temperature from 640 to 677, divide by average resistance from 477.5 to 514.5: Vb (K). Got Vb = 0.75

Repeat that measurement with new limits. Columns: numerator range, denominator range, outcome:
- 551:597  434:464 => 1.48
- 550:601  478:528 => 1.08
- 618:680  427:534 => 0.89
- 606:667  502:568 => 0.77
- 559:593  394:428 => 1.53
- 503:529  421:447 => 1.39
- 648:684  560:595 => 0.69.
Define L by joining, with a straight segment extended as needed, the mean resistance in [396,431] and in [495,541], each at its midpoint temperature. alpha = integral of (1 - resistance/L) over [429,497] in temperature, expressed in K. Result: 4.8 K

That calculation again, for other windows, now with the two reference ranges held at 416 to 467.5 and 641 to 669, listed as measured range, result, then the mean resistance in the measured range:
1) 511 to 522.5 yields -4.1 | 104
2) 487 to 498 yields -4.3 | 107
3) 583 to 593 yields -4.4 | 112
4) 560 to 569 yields -4.2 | 114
